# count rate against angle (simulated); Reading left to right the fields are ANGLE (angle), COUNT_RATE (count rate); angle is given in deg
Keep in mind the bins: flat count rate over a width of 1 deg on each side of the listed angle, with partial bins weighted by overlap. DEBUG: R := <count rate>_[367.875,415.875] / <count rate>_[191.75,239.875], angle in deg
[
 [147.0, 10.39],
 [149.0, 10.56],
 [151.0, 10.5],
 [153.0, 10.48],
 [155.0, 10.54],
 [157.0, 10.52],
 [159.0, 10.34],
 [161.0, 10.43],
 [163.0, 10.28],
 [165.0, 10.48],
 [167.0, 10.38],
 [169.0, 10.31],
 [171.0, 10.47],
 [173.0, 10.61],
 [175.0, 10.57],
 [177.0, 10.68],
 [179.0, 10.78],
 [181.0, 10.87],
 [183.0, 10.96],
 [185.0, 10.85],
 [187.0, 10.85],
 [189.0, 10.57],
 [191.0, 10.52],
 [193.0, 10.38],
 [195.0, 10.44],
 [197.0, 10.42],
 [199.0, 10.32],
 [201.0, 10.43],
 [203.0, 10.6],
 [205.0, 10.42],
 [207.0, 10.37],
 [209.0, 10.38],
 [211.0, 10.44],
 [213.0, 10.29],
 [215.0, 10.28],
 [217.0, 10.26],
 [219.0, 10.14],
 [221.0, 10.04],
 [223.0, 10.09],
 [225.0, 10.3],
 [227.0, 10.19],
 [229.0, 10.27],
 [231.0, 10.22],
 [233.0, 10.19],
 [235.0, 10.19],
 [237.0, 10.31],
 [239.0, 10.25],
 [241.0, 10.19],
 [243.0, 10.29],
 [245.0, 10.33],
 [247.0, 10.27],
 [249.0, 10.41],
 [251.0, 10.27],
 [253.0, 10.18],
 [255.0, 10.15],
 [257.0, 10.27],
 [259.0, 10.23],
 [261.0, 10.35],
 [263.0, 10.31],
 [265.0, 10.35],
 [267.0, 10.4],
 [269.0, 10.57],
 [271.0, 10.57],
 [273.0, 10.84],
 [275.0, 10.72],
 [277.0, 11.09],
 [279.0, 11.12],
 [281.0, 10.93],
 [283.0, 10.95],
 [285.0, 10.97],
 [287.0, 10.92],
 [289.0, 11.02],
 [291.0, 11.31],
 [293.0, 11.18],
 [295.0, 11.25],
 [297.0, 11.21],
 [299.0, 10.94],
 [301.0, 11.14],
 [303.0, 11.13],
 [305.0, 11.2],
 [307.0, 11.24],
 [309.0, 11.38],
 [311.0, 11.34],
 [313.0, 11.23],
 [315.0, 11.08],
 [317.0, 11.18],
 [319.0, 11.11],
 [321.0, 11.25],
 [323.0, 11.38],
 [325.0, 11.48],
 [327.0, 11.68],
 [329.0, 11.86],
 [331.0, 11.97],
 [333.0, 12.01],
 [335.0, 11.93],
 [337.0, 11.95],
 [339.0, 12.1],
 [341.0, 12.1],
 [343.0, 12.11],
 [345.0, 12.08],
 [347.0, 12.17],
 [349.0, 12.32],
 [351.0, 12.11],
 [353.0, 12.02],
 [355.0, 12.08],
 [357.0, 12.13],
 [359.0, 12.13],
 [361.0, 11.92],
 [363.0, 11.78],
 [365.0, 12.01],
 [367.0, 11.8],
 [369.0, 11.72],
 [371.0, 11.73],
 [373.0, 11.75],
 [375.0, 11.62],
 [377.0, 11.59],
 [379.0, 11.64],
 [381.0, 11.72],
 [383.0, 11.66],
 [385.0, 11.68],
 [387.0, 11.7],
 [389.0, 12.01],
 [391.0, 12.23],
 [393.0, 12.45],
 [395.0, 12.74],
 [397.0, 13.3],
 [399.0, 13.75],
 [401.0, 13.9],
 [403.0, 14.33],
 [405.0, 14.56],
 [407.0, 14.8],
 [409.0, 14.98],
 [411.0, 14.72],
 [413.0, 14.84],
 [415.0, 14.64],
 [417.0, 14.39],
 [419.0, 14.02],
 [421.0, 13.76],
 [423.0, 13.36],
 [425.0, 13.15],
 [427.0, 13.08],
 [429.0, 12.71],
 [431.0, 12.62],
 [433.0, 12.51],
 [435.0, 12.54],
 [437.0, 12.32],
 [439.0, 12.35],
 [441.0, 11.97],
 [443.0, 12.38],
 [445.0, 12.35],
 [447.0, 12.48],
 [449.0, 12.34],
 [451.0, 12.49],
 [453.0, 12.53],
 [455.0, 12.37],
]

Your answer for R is 1.3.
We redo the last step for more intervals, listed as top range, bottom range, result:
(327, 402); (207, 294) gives 1.16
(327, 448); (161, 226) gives 1.20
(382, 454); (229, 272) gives 1.27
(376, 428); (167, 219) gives 1.26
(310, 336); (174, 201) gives 1.08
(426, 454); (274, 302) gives 1.13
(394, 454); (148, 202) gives 1.26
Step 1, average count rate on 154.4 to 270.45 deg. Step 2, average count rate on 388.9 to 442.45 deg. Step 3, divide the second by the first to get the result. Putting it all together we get 1.3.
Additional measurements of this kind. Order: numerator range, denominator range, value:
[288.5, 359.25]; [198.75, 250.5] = 1.13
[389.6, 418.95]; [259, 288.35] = 1.30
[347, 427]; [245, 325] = 1.18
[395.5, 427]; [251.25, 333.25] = 1.28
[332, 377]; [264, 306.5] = 1.09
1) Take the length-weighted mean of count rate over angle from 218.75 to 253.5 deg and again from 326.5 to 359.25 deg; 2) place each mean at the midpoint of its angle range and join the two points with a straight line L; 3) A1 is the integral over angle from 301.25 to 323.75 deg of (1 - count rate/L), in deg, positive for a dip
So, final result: 0.6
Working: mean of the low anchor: 10.2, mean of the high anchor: 12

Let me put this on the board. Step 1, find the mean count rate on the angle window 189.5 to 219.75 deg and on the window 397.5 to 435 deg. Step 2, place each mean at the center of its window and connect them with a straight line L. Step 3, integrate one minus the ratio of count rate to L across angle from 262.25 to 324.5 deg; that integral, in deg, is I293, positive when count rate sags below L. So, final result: 4.3 deg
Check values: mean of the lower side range 10.4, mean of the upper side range 13.9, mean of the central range 11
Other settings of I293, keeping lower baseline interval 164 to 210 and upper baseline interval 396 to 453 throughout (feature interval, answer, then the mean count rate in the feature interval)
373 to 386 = 1.2 deg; 11.7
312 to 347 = 1.6 deg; 11.7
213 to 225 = 0.8 deg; 10.2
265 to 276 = 0.9 deg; 10.6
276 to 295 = 1.1 deg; 11.1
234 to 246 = 1.0 deg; 10.3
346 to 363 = 0.6 deg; 12.1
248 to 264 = 1.5 deg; 10.3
